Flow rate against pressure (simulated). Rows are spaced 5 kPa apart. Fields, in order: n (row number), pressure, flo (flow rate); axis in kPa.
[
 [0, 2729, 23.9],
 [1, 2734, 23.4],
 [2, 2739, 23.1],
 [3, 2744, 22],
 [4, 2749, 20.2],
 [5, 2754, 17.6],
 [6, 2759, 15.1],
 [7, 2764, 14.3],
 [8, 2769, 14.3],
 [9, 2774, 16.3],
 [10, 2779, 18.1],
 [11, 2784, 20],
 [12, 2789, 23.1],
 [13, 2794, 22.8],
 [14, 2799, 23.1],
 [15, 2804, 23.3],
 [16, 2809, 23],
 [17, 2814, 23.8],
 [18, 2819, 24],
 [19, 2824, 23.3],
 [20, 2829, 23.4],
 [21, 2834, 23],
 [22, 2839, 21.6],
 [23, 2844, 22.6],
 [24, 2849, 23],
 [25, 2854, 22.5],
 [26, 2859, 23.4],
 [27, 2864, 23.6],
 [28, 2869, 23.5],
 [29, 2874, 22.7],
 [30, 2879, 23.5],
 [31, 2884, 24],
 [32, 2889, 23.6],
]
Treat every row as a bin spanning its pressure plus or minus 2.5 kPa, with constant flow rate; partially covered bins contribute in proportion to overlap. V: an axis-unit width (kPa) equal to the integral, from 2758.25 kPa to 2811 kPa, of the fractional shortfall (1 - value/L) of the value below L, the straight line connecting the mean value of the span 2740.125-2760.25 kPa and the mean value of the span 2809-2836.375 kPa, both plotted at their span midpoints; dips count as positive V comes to 4.6 kPa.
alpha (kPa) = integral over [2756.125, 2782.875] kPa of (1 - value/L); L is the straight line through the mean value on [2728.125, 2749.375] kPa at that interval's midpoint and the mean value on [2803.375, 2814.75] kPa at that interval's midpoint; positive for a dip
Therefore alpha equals 8.2 kPa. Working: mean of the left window 22.6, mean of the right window 23.3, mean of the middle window 15.9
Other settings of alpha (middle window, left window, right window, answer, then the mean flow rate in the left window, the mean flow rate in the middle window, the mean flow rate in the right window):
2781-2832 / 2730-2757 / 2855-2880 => -1.4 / 21.3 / 22.9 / 23.3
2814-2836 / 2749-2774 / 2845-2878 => -3.2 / 15.9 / 23.5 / 23.1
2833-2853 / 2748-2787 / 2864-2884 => -0.9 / 16.9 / 22.5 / 23.4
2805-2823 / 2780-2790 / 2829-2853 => -1.5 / 20.8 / 23.5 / 22.6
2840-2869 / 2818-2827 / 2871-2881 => 0.4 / 23.6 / 23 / 23.1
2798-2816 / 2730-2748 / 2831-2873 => -0.4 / 22.7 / 23.3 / 22.9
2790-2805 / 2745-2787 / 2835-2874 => -3.0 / 17.2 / 23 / 22.9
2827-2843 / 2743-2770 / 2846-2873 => -0.7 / 17.2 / 22.6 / 23.2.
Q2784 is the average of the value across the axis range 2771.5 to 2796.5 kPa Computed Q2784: 20.1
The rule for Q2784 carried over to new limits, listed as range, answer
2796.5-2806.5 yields 23.2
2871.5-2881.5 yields 23.1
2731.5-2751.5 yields 22.2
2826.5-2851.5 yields 22.7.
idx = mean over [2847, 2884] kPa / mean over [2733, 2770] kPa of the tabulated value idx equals 1.24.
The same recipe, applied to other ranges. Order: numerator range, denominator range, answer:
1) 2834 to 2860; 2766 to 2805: 1.13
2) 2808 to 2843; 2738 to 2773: 1.30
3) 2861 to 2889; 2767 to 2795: 1.24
